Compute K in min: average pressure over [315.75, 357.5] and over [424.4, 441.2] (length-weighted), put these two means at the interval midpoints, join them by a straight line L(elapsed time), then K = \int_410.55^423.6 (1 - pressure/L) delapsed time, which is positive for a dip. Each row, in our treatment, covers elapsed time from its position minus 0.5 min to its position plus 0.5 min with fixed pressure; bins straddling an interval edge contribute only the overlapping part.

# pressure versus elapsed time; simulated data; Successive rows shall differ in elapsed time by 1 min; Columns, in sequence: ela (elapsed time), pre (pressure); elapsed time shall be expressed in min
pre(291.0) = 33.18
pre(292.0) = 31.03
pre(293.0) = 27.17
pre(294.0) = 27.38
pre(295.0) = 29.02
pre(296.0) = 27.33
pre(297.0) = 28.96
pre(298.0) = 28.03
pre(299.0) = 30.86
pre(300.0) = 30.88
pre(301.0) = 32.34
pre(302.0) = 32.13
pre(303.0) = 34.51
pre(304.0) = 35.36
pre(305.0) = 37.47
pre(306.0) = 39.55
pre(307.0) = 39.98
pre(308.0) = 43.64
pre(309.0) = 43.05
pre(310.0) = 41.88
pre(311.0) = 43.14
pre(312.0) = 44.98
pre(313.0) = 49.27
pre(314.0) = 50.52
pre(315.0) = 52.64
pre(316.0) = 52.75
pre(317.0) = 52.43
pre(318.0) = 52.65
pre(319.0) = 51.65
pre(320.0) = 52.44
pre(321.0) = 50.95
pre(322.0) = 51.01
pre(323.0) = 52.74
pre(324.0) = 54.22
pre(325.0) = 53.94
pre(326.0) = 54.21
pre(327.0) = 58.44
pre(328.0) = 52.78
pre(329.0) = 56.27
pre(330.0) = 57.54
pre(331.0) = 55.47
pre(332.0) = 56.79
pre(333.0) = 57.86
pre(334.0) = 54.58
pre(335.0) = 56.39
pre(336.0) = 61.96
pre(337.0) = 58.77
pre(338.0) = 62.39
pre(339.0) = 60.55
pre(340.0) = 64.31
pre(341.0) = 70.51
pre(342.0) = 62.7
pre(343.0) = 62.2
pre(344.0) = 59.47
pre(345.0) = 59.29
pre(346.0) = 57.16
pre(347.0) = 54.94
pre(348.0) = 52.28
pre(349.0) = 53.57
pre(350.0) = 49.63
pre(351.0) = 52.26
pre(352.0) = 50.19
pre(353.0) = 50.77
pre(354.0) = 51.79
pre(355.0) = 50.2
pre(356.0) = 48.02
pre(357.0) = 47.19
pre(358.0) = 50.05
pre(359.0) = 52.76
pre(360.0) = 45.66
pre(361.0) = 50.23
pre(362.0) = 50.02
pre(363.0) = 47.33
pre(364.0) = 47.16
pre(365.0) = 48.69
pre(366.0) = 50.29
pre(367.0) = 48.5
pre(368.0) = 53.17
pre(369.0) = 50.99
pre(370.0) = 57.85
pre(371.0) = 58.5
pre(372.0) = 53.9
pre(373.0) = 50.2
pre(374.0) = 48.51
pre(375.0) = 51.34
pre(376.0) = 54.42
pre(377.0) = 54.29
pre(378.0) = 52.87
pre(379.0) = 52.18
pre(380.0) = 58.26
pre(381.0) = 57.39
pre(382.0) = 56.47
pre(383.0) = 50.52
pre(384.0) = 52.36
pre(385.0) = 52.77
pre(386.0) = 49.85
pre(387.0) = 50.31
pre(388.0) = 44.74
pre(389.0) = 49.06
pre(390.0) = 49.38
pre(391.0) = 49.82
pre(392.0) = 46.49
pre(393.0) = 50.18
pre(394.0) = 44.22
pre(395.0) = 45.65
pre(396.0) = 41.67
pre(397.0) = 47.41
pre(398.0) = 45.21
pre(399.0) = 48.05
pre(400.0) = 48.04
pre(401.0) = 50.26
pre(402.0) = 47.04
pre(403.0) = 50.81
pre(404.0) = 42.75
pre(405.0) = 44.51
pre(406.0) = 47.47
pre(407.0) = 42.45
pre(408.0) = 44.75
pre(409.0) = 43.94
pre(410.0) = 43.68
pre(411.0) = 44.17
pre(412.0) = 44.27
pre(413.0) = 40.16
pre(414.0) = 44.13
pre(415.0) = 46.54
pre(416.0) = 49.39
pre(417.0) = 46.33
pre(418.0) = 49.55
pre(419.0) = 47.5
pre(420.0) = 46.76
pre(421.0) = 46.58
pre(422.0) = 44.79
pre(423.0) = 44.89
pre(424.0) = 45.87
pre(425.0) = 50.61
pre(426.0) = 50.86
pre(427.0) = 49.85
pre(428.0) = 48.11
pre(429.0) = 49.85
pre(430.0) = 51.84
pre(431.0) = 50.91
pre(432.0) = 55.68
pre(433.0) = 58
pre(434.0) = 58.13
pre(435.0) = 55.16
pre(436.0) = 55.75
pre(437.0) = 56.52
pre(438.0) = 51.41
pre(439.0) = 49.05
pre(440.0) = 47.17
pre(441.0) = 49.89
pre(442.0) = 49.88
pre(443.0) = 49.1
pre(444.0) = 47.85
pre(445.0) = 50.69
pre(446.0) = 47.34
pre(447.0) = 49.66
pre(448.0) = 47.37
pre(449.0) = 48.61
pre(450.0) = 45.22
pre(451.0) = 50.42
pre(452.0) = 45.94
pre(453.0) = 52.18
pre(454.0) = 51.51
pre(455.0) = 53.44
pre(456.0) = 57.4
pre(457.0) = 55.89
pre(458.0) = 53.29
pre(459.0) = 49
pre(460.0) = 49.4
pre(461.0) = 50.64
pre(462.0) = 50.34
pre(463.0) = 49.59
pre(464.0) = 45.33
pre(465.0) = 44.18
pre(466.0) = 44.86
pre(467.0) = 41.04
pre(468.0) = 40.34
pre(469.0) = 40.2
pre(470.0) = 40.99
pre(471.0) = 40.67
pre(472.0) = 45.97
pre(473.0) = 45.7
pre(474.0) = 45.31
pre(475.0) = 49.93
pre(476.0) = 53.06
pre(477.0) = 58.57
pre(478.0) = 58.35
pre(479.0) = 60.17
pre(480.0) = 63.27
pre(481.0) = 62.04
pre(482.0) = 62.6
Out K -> 1.73 min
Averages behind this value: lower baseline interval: 55.4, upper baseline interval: 52.3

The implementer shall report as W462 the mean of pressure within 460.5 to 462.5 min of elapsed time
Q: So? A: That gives 50.5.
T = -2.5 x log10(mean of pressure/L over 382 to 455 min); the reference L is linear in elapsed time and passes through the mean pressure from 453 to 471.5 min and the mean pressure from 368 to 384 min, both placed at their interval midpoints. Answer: 0.05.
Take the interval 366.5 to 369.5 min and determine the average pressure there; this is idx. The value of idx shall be 50.9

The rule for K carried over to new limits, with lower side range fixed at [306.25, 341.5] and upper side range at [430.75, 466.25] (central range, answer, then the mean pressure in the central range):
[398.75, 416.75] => 2.08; 45.7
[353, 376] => 0.83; 50.6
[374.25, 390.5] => -0.01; 52.2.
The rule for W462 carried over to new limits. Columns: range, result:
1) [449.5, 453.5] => 48.4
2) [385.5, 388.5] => 48.3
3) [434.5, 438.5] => 54.7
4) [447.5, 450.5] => 47.1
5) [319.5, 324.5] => 52.3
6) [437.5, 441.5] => 49.4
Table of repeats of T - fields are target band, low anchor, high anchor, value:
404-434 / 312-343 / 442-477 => 0.068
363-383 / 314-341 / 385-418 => -0.056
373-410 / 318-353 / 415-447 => 0.080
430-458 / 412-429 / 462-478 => -0.108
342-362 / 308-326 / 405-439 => -0.068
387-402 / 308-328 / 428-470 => 0.065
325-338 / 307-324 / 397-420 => -0.173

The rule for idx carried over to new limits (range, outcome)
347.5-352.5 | 51.6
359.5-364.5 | 48.1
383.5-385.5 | 52.6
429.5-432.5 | 52.8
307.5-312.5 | 43.3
